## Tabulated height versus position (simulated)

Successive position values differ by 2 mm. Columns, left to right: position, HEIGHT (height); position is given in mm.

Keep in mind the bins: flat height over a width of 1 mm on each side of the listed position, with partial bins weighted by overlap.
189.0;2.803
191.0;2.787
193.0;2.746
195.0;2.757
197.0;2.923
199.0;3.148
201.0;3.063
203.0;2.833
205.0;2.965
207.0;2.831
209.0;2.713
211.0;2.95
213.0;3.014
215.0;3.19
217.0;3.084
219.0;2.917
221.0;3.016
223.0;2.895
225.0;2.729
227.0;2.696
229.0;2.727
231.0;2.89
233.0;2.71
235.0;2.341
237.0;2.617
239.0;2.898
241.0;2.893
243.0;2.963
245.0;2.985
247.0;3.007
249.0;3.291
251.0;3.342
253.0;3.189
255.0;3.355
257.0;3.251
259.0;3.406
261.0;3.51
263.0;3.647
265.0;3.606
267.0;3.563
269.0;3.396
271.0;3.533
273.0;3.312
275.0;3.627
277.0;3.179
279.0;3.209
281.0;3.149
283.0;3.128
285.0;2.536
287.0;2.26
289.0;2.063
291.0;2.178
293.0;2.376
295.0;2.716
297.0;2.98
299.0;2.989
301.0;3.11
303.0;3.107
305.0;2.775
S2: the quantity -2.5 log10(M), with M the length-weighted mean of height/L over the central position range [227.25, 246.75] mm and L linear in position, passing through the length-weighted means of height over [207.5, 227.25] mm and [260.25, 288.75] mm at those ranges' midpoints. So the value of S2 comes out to 0.091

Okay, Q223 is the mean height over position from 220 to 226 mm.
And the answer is 2.88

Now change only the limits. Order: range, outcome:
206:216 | 2.94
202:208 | 2.88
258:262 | 3.46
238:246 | 2.93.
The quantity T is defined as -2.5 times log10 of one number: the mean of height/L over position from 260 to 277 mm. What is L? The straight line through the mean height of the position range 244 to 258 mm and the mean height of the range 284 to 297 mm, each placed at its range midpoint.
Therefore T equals -0.23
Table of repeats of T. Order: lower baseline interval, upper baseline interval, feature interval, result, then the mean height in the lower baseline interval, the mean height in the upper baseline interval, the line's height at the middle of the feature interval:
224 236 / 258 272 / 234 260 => 0.020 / 2.68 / 3.52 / 3.09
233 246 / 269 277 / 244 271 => -0.075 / 2.78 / 3.44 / 3.13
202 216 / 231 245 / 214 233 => -0.018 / 2.93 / 2.77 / 2.85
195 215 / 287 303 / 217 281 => -0.123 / 2.94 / 2.64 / 2.79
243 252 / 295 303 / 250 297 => -0.013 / 3.13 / 3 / 3.07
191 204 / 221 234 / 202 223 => -0.038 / 2.9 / 2.79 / 2.85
